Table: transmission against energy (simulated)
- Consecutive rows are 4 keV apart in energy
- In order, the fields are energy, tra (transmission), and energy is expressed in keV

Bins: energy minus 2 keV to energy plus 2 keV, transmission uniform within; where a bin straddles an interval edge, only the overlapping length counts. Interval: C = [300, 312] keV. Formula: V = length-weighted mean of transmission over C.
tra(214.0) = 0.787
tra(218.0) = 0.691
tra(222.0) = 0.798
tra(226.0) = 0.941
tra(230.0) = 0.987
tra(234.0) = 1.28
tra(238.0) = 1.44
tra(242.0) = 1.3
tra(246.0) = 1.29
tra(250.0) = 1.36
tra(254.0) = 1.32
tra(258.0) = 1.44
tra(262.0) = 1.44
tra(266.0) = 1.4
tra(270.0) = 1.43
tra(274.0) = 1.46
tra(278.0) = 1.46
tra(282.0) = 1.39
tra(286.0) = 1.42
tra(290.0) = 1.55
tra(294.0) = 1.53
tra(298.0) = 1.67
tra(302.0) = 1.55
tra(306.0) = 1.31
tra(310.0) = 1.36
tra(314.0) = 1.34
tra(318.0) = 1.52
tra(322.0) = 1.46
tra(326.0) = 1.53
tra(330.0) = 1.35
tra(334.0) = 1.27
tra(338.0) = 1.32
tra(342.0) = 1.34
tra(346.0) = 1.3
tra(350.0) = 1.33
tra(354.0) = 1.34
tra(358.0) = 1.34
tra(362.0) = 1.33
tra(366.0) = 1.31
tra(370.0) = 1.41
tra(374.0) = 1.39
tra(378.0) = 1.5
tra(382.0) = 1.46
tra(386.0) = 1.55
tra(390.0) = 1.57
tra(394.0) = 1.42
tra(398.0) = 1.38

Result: 1.41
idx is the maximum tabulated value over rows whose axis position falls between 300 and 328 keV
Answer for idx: 1.55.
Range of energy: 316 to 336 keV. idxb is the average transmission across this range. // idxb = 1.43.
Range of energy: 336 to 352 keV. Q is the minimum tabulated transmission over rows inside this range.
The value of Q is 1.3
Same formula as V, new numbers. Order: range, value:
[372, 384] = 1.45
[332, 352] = 1.31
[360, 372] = 1.35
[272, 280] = 1.46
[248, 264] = 1.39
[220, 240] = 1.09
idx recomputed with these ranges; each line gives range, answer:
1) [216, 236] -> 1.28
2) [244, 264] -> 1.44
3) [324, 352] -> 1.53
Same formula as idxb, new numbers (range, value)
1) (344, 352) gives 1.31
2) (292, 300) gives 1.6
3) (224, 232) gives 0.964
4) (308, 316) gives 1.35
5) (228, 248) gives 1.26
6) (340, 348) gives 1.32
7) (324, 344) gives 1.36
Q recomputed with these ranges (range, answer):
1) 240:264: 1.29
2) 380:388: 1.46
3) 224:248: 0.941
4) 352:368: 1.31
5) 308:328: 1.34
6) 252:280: 1.32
